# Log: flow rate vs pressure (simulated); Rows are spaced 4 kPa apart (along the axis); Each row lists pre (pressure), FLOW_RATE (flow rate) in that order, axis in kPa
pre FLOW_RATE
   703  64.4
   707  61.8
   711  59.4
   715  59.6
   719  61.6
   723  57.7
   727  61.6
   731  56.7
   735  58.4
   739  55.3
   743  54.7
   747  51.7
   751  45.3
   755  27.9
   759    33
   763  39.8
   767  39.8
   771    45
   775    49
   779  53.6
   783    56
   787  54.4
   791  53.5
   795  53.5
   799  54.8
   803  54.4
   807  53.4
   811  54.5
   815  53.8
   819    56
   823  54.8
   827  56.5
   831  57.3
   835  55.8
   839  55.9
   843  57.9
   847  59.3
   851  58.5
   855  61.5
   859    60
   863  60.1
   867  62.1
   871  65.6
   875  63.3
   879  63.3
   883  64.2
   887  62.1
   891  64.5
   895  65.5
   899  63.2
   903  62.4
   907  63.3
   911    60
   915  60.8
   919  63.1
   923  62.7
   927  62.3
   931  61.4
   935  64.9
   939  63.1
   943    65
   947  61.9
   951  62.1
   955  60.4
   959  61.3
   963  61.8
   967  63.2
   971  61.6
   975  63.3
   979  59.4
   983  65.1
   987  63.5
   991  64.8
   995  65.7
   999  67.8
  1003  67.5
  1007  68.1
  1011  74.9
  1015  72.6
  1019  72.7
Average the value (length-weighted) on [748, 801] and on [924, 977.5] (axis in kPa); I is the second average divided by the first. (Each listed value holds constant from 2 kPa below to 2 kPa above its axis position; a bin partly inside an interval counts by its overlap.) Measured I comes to 1.3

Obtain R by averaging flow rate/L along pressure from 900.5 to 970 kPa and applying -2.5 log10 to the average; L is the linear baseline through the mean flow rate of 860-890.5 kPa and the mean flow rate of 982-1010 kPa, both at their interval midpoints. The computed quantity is 0.040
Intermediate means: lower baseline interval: 62.9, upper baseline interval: 66.4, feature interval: 62.3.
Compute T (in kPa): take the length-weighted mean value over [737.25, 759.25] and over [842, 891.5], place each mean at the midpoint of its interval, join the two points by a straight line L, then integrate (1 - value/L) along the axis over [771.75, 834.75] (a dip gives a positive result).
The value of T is -1.5 kPa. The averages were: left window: 45.5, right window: 61.7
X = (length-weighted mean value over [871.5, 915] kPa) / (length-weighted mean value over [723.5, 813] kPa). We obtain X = 1.3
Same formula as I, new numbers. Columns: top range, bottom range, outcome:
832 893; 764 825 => 1.17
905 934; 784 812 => 1.15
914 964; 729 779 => 1.34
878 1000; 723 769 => 1.31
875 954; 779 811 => 1.16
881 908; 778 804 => 1.17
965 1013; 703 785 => 1.26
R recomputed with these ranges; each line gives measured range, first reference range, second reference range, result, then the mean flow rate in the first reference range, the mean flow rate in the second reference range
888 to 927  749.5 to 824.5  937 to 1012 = -0.07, 49.1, 64.1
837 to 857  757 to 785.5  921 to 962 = -0.11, 45.3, 62.5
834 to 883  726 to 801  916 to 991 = -0.08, 49.5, 62.6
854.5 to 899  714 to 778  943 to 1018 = -0.09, 49.7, 64.8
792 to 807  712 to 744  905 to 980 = 0.11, 58.3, 62.2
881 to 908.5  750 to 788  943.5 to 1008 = -0.14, 44.1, 63.6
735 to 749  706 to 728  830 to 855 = 0.10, 60.2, 57.8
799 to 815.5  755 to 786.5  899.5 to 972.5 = -0.12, 44.5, 62.3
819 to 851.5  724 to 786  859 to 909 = 0.02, 48.8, 63.2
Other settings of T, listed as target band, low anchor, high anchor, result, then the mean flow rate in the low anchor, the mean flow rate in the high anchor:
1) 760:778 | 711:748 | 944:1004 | 4.68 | 57.7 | 63.3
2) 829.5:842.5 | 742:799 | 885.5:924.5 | -0.42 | 47.1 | 62.8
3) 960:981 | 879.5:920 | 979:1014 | 1.27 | 62.9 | 66.9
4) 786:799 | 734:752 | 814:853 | 0.28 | 53.2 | 56.7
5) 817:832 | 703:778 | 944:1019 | 0.02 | 51.4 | 64.9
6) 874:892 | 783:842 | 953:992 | -1.60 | 55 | 62.4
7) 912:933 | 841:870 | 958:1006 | 0.05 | 60.1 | 63.9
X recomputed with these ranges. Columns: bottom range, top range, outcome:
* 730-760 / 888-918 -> 1.31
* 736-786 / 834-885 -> 1.31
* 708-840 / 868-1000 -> 1.20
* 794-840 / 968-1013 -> 1.19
